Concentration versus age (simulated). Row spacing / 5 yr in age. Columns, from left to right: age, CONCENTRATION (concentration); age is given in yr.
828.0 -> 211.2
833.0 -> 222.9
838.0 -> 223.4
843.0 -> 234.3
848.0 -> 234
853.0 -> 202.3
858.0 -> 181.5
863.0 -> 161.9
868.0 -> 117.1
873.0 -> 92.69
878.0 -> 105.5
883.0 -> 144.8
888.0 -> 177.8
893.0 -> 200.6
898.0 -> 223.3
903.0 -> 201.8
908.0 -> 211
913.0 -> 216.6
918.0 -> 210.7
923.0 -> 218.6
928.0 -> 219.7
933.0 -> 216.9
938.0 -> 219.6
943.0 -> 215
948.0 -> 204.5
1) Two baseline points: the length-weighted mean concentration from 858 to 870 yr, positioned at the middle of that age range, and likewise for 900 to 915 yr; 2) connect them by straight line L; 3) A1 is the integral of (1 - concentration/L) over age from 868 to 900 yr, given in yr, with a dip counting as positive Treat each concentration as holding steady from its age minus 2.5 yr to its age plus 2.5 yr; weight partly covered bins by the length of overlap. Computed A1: 4.7 yr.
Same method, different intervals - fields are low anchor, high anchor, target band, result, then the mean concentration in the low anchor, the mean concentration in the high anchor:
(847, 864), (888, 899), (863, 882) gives 7.9 yr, 194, 203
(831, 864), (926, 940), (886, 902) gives 1.0 yr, 211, 219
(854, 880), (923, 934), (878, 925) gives -3.2 yr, 136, 219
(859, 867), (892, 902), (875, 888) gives 3.8 yr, 157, 212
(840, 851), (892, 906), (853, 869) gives 4.4 yr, 232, 210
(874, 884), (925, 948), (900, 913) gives -3.5 yr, 117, 216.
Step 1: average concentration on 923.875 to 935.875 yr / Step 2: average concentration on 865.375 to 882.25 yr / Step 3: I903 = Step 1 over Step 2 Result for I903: 2.0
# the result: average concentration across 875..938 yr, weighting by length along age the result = 196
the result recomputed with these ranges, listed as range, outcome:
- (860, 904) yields 157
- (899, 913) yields 210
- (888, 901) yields 205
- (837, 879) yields 173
